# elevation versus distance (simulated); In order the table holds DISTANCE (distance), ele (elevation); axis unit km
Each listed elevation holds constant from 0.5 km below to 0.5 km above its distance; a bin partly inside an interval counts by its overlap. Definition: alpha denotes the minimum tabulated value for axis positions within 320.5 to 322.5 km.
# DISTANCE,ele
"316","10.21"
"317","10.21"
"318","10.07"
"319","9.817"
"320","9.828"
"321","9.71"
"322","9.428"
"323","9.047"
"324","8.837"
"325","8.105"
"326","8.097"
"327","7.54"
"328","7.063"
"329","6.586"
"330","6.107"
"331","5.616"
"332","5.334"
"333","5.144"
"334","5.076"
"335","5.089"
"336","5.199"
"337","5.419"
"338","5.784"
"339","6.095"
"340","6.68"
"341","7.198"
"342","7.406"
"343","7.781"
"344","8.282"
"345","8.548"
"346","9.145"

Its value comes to 9.428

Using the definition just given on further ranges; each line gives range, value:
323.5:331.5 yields 5.616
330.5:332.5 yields 5.334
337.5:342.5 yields 5.784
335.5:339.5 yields 5.199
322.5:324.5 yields 8.837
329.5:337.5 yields 5.076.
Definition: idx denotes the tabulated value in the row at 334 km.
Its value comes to 5.076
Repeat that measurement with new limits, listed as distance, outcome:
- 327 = 7.54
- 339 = 6.095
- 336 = 5.199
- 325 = 8.105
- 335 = 5.089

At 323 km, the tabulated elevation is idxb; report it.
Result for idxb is 9.047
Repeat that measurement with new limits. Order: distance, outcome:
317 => 10.21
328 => 7.063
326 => 8.097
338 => 5.784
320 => 9.828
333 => 5.144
